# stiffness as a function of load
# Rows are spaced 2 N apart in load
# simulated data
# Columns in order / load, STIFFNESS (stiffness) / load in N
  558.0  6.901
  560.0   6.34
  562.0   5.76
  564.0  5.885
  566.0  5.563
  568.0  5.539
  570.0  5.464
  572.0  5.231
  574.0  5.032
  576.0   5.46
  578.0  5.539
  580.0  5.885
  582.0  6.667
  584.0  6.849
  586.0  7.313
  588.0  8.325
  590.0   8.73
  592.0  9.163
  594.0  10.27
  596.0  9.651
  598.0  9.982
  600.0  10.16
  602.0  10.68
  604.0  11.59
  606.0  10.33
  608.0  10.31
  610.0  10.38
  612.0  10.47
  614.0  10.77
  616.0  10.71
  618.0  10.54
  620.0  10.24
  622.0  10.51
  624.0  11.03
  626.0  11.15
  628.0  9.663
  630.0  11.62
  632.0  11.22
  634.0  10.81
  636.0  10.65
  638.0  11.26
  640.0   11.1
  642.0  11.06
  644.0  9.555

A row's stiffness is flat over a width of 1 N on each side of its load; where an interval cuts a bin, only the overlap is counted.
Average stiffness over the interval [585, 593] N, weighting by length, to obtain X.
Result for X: 8.38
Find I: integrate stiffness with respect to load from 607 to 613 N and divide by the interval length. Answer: 10.4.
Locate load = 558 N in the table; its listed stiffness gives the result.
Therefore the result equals 6.901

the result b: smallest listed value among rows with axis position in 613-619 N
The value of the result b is 10.54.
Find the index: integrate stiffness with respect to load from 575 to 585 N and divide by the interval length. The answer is 6.08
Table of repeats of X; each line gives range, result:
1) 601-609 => 10.7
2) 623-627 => 11.1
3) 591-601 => 9.85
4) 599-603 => 10.4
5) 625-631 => 10.8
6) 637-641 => 11.2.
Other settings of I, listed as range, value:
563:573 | 5.54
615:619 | 10.6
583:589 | 7.5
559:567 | 5.89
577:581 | 5.71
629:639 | 11.1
